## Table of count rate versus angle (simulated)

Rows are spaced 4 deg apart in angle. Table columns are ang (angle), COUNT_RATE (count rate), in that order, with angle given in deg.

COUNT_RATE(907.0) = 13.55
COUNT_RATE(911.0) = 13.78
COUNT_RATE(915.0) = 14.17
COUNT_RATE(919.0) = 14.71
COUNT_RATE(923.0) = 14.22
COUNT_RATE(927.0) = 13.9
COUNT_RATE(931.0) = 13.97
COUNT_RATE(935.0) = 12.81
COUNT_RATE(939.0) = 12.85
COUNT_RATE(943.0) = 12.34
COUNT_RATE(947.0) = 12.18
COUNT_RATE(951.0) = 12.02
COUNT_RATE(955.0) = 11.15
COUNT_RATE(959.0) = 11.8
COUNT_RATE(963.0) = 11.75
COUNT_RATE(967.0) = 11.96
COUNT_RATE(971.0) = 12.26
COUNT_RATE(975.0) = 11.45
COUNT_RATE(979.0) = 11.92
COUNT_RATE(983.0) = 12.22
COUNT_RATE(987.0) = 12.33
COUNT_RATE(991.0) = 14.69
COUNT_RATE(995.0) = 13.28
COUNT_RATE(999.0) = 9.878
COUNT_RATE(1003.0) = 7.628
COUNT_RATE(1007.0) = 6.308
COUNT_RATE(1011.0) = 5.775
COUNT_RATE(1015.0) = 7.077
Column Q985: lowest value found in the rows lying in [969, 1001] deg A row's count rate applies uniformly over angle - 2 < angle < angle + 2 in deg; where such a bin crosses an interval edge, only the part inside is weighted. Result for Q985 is 9.878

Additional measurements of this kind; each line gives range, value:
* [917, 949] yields 12.18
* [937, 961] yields 11.15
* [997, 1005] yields 7.628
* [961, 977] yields 11.45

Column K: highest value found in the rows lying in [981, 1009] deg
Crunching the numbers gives 14.69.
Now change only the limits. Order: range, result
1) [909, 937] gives 14.71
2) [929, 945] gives 13.97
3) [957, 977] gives 12.26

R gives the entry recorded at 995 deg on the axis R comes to 13.28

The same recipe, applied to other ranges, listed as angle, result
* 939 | 12.85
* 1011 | 5.775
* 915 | 14.17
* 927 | 13.9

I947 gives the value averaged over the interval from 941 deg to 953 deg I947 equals 12.2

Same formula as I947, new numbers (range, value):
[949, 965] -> 11.7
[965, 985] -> 12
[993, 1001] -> 11.6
